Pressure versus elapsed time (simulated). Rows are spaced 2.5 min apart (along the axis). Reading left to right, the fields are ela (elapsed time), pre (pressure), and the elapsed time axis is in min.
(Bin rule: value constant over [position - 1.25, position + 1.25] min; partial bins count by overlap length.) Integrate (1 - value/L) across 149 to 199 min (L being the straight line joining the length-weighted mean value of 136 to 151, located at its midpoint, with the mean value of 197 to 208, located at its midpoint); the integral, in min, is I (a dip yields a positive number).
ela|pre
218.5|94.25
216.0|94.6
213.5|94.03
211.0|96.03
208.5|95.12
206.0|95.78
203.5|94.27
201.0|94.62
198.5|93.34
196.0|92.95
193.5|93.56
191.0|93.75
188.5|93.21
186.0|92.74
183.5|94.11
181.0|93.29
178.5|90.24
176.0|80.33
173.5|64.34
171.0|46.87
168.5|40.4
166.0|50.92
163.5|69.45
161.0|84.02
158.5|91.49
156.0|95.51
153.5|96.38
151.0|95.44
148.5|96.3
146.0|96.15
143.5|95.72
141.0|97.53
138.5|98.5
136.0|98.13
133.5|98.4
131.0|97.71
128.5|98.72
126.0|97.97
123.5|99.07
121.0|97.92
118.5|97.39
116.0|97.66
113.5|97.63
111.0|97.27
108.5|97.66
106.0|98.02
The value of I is 6.8 min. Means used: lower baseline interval 96.8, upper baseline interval 94.5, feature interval 82.7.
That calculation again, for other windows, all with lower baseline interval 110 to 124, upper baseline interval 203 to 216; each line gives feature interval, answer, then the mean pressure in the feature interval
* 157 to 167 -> 2.2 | 75.1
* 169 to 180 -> 3.1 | 68.9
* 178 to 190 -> 0.4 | 92.9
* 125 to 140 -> -0.1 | 98.2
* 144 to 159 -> 0.2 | 95.4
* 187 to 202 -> 0.3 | 93.5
